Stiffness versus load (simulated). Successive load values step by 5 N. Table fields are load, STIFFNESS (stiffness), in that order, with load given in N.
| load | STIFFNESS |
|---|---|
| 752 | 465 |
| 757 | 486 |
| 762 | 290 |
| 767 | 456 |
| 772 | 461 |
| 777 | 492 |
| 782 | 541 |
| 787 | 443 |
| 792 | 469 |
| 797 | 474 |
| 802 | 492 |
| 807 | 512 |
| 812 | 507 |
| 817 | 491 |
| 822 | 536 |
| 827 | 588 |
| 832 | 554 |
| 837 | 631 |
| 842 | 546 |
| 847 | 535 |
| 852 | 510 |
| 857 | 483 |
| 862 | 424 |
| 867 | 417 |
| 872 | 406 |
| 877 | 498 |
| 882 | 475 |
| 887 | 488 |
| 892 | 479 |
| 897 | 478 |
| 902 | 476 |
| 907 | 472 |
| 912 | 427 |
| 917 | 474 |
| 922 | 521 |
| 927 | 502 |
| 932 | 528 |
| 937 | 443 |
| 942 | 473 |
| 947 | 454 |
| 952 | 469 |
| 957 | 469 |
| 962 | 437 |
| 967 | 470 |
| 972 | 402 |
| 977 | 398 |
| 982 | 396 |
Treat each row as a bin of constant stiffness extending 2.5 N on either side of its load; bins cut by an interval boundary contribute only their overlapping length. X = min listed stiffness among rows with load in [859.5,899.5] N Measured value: 406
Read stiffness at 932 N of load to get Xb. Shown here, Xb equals 528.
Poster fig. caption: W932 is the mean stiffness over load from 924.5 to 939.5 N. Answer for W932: 491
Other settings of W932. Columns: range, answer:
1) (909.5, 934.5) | 490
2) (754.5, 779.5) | 437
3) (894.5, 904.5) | 477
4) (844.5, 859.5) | 509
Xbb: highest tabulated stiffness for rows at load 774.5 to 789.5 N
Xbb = 541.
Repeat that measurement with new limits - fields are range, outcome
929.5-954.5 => 528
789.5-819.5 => 512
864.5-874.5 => 417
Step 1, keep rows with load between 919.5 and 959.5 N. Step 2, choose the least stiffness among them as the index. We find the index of 443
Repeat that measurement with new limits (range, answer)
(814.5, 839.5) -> 491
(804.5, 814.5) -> 507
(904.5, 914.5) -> 427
